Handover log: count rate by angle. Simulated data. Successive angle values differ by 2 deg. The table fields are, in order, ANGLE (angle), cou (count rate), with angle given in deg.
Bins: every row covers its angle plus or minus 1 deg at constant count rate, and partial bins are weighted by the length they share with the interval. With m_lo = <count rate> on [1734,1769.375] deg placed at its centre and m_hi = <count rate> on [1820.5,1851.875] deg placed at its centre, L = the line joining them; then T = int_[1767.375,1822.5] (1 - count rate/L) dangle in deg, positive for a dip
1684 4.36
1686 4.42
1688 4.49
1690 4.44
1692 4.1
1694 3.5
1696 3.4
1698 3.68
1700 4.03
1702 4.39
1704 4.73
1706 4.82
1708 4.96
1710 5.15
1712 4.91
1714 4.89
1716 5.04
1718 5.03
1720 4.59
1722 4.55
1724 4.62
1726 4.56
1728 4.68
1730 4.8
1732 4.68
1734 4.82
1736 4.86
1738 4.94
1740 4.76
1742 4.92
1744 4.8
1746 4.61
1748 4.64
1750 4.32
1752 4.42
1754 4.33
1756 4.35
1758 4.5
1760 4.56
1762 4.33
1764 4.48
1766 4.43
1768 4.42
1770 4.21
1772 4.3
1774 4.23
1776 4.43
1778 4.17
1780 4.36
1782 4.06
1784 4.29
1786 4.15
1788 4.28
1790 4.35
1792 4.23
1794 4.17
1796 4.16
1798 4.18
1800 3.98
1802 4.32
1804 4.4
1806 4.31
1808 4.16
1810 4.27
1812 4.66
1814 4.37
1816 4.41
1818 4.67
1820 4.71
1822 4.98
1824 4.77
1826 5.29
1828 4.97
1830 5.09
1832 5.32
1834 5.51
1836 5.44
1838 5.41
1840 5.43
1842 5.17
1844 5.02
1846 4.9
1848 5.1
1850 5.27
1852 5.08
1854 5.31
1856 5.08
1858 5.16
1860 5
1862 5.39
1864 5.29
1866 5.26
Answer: 6.3 deg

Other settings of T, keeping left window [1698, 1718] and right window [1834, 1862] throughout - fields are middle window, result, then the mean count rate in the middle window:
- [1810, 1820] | 1.1 deg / 4.52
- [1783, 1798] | 2.3 deg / 4.23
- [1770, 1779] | 1.2 deg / 4.27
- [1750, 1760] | 1.0 deg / 4.41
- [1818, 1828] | 0.4 deg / 4.91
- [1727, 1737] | 0.1 deg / 4.77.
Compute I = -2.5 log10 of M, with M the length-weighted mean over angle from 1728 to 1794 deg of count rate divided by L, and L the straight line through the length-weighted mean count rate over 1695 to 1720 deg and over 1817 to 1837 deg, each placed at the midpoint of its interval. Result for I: 0.08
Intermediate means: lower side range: 4.59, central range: 4.47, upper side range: 5.08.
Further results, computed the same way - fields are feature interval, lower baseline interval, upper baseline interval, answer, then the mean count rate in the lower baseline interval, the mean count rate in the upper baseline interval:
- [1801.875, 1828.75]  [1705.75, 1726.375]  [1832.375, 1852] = 0.12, 4.84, 5.24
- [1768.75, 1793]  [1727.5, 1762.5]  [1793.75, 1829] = 0.07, 4.63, 4.49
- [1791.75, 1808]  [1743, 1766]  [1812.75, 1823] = 0.09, 4.48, 4.63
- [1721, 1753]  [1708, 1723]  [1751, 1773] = -0.01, 4.89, 4.39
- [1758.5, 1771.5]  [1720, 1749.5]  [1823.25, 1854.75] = 0.11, 4.72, 5.19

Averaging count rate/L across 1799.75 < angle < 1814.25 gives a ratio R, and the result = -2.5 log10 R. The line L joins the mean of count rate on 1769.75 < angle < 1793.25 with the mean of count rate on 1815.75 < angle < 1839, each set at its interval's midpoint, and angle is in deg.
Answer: 0.09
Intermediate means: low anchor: 4.26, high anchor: 5.07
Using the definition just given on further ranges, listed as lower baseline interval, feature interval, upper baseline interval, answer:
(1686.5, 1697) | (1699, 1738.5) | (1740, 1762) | -0.12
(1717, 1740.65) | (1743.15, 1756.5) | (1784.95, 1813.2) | 0.02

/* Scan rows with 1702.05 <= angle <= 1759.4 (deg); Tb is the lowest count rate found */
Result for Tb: 4.32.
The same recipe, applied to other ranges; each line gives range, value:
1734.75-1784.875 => 4.06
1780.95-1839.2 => 3.98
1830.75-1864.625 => 4.9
